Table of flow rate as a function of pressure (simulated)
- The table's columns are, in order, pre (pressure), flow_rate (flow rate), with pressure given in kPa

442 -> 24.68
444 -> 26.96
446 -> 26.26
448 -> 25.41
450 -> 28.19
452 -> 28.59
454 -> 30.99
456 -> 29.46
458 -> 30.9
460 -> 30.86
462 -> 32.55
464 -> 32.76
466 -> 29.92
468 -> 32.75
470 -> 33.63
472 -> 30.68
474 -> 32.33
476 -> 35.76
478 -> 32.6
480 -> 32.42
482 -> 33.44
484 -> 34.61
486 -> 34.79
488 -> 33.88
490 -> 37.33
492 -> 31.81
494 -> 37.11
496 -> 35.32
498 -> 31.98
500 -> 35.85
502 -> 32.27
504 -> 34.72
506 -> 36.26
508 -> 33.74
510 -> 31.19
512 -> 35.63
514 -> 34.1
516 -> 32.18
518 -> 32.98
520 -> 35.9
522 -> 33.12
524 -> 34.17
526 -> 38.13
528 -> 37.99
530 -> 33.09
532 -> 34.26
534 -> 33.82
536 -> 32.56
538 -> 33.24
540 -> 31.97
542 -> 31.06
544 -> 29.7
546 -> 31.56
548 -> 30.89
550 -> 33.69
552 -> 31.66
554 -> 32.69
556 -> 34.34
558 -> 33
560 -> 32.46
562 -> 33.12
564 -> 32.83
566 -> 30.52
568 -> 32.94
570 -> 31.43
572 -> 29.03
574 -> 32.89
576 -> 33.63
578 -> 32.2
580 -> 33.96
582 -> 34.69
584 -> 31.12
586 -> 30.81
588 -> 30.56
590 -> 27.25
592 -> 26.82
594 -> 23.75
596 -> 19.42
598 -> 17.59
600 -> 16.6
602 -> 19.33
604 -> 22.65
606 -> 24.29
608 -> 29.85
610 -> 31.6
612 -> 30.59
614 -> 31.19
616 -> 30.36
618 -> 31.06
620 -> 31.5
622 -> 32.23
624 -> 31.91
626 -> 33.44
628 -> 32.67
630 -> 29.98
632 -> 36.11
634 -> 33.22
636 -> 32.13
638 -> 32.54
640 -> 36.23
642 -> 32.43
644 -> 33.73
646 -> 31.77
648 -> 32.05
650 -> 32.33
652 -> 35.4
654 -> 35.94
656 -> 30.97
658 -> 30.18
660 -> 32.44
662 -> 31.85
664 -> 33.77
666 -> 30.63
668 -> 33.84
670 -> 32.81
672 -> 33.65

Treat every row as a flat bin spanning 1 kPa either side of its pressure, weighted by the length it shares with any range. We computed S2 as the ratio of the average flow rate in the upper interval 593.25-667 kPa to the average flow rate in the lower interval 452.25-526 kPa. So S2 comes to 0.90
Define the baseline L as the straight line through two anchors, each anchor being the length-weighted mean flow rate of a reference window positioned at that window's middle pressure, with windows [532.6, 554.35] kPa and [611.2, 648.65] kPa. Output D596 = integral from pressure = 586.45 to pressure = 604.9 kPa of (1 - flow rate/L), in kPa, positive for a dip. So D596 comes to 5.4 kPa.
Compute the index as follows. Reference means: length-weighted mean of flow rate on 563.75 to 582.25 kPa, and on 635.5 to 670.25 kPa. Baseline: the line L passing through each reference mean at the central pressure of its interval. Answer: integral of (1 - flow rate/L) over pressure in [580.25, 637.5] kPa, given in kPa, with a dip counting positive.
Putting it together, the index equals 6.7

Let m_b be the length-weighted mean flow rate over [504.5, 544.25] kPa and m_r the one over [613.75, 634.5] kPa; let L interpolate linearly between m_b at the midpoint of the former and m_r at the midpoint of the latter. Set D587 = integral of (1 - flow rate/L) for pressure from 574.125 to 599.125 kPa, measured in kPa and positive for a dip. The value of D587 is 3.2 kPa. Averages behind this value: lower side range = 33.8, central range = 28.6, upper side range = 32.2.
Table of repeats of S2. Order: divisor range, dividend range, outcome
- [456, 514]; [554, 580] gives 0.97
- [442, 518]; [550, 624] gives 0.91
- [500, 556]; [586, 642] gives 0.86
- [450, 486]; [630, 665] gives 1.03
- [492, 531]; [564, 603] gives 0.82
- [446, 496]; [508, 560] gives 1.04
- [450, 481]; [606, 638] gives 1.00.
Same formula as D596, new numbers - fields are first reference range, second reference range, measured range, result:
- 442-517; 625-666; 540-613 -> 7.1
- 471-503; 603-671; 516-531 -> -0.7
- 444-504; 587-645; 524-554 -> -2.3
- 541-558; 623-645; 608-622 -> 0.8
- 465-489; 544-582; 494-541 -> -2.1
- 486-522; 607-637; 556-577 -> 0.4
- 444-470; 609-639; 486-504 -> -2.4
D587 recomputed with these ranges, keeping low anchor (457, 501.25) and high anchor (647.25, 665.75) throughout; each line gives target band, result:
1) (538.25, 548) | 0.55 kPa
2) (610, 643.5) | 0.46 kPa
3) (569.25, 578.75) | 0.33 kPa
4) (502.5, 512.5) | -0.28 kPa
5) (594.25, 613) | 5.32 kPa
